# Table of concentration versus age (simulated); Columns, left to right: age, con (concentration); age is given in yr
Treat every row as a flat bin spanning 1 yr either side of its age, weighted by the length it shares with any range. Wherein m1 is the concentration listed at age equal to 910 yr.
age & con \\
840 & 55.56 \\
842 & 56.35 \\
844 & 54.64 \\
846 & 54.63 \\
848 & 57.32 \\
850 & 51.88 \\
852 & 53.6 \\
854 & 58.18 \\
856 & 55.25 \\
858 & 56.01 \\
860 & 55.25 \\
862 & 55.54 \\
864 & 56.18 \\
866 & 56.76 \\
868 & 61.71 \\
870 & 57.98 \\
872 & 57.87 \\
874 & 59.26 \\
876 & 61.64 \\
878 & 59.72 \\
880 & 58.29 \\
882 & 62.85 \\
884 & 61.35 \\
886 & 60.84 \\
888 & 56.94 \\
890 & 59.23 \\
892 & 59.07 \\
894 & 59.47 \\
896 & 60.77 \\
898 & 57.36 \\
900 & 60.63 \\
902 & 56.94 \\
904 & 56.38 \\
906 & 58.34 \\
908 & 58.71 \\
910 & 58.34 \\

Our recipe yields 58.34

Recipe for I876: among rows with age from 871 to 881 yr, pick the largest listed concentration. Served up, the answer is 61.64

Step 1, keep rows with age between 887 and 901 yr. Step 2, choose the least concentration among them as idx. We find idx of 56.94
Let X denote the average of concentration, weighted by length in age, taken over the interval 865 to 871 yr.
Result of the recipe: 58.8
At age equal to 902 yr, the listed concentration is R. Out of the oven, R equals 56.94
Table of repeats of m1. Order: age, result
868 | 61.71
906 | 58.34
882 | 62.85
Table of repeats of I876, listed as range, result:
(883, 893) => 61.35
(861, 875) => 61.71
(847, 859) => 58.18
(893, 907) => 60.77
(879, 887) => 62.85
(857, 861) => 56.01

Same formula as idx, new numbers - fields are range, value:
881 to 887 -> 60.84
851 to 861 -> 53.6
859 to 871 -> 55.25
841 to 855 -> 51.88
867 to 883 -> 57.87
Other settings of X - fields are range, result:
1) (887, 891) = 58.1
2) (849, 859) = 55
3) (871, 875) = 58.6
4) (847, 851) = 54.6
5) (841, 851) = 55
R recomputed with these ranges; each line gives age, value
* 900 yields 60.63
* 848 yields 57.32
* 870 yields 57.98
